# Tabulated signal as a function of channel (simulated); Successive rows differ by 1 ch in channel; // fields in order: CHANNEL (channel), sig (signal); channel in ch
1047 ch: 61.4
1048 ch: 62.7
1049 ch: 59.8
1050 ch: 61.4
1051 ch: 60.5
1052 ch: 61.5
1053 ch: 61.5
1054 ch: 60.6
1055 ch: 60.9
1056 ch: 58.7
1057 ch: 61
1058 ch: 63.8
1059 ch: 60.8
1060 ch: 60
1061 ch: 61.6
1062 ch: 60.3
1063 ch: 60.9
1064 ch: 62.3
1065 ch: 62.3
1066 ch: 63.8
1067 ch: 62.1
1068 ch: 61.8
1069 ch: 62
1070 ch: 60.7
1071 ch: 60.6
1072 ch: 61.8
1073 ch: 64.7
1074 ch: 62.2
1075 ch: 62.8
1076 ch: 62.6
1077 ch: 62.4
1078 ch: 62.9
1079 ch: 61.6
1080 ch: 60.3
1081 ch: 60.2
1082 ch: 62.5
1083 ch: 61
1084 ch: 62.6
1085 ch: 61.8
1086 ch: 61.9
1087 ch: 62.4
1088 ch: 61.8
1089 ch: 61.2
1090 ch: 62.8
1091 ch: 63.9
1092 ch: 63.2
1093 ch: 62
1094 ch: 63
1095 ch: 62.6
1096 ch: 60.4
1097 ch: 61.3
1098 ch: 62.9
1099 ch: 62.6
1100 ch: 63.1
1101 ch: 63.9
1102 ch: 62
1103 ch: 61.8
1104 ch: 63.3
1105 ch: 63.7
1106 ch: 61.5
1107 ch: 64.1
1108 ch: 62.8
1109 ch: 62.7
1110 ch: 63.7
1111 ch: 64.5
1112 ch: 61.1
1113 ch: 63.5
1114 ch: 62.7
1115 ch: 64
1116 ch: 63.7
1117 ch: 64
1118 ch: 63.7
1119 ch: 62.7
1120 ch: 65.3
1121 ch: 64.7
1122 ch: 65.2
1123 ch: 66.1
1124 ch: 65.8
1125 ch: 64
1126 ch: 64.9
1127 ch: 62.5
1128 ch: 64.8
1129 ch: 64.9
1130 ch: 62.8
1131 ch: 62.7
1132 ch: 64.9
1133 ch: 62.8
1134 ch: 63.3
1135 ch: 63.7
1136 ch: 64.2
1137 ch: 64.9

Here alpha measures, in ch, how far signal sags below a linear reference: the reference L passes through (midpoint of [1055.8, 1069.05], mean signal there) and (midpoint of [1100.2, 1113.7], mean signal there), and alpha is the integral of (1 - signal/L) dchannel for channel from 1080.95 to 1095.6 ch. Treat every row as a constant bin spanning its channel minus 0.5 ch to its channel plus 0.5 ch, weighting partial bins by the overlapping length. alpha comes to 0.0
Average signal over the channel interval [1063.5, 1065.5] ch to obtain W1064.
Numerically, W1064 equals 62.3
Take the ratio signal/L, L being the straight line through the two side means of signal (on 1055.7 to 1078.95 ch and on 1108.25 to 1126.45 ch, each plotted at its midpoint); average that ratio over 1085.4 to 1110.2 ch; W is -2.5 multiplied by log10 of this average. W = 0.010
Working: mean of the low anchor 61.9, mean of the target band 62.6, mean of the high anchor 64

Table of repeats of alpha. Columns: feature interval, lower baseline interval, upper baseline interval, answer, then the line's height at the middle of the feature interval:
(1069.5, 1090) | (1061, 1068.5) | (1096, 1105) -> 0.08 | 62.2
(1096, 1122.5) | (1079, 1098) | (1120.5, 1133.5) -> 0.01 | 63.2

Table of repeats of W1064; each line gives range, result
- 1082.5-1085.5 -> 61.8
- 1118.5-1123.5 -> 64.8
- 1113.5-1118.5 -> 63.6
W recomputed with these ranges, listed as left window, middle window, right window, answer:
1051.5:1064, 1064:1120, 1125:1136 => 0.00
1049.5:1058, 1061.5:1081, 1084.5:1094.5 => -0.01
